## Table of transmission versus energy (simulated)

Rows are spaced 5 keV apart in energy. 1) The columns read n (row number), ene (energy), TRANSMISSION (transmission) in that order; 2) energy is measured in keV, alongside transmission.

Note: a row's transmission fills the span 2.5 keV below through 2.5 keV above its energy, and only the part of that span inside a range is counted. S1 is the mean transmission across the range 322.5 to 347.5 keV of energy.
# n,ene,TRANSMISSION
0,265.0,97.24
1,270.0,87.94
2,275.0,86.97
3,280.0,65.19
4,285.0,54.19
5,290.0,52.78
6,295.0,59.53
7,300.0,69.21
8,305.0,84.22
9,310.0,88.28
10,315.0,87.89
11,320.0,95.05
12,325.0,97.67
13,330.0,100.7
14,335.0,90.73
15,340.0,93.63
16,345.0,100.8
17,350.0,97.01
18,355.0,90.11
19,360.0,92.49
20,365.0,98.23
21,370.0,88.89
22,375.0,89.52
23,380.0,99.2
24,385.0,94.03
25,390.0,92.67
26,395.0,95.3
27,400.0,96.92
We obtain 96.7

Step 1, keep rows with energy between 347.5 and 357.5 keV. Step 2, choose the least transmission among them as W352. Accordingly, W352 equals 90.11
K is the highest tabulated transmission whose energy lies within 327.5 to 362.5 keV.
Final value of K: 100.8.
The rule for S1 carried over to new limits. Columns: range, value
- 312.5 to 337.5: 94.4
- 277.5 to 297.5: 57.9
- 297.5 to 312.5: 80.6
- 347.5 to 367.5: 94.5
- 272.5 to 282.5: 76.1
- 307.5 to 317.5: 88.1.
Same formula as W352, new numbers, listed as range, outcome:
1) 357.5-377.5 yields 88.89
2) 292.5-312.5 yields 59.53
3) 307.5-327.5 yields 87.89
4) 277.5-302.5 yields 52.78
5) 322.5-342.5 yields 90.73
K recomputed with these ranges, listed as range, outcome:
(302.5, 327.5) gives 97.67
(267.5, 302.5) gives 87.94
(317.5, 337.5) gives 100.7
